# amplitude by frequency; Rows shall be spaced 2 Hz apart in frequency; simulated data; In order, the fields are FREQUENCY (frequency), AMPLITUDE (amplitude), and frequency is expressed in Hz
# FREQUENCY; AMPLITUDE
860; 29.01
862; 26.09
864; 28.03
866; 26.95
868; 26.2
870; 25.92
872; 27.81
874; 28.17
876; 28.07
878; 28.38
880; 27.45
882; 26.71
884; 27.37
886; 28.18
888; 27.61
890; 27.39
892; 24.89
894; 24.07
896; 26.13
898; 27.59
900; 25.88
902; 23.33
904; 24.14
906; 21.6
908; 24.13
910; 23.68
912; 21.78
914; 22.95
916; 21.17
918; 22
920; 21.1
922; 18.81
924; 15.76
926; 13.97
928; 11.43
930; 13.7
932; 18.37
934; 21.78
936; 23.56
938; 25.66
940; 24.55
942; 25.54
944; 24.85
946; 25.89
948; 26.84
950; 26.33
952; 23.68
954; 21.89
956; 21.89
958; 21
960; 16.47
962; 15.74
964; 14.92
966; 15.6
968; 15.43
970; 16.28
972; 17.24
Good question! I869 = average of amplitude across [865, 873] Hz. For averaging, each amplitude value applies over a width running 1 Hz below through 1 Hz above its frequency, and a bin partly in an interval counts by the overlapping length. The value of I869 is 26.7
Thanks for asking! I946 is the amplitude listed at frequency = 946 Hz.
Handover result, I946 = 25.89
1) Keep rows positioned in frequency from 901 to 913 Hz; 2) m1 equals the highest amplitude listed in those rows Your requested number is 24.14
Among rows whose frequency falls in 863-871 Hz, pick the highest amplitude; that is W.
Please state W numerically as 28.03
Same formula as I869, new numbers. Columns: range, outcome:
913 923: 21.2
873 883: 27.8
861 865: 27.1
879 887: 27.4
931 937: 21.2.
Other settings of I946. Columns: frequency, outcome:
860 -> 29.01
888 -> 27.61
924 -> 15.76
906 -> 21.6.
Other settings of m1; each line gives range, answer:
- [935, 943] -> 25.66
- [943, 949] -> 26.84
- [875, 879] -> 28.38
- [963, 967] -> 15.6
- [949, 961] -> 26.33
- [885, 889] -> 28.18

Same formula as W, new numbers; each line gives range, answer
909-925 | 23.68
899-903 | 25.88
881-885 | 27.37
